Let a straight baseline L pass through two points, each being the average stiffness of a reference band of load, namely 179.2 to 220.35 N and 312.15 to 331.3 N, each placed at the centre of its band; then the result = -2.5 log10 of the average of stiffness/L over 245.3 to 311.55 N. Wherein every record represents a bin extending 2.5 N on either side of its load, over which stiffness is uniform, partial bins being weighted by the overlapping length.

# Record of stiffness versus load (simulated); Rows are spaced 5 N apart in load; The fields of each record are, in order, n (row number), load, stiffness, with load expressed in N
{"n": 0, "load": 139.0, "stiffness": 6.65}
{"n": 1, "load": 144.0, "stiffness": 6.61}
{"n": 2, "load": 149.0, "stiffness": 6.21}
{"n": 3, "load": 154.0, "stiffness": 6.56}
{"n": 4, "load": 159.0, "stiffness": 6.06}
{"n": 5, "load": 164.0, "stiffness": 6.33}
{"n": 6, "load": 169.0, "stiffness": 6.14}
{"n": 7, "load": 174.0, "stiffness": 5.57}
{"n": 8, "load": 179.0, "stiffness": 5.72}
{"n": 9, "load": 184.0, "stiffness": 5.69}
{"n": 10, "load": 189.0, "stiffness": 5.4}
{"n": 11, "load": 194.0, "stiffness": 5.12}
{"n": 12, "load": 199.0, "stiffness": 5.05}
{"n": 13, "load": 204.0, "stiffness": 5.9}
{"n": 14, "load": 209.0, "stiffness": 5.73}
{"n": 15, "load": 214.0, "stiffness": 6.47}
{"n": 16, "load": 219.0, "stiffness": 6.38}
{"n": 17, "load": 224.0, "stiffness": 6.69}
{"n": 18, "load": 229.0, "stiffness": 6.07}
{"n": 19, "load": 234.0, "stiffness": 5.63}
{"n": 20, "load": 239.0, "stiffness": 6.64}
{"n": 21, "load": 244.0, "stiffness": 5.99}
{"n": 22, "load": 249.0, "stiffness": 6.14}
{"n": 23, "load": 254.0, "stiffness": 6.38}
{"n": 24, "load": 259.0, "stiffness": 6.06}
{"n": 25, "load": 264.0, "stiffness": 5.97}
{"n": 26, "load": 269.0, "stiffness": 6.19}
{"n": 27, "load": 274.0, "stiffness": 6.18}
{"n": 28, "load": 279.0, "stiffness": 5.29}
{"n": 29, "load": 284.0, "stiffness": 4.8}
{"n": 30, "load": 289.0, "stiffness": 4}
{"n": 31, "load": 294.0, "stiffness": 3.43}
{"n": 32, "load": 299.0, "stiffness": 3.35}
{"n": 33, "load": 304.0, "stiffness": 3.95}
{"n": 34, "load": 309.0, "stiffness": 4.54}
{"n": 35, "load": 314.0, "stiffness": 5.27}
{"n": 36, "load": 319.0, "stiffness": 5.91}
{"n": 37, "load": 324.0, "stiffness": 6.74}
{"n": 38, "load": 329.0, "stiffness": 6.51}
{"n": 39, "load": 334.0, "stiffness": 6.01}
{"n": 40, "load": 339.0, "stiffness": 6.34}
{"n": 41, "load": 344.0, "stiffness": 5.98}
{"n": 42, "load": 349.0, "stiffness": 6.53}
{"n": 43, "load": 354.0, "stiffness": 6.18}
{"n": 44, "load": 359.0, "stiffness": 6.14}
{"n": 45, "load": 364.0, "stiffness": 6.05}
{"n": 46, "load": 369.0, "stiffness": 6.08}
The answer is 0.17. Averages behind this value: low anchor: 5.7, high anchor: 6.13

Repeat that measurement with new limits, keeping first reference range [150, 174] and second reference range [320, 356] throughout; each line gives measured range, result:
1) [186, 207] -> 0.16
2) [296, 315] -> 0.44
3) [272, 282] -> 0.11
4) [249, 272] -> 0.02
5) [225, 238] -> 0.04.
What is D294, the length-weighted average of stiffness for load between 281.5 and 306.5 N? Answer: 3.91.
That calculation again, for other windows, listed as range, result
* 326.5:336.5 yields 6.26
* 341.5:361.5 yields 6.21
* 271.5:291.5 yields 5.07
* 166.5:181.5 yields 5.81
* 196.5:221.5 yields 5.91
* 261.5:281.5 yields 5.91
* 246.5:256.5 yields 6.26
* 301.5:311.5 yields 4.25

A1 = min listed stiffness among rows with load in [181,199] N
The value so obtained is 5.05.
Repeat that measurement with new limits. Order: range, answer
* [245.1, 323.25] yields 3.35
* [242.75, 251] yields 5.99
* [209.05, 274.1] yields 5.63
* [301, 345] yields 3.95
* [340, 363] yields 5.98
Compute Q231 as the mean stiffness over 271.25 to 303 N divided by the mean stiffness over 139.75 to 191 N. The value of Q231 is 0.7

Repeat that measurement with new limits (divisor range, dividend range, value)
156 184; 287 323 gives 0.75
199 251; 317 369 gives 1.02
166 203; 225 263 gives 1.11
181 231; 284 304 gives 0.65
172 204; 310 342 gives 1.11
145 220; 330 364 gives 1.05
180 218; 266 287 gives 0.99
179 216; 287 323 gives 0.79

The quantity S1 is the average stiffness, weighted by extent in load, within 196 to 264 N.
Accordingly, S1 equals 6.08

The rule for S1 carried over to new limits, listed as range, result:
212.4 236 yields 6.25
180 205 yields 5.42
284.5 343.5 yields 5.12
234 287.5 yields 5.91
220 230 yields 6.43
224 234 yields 6.12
